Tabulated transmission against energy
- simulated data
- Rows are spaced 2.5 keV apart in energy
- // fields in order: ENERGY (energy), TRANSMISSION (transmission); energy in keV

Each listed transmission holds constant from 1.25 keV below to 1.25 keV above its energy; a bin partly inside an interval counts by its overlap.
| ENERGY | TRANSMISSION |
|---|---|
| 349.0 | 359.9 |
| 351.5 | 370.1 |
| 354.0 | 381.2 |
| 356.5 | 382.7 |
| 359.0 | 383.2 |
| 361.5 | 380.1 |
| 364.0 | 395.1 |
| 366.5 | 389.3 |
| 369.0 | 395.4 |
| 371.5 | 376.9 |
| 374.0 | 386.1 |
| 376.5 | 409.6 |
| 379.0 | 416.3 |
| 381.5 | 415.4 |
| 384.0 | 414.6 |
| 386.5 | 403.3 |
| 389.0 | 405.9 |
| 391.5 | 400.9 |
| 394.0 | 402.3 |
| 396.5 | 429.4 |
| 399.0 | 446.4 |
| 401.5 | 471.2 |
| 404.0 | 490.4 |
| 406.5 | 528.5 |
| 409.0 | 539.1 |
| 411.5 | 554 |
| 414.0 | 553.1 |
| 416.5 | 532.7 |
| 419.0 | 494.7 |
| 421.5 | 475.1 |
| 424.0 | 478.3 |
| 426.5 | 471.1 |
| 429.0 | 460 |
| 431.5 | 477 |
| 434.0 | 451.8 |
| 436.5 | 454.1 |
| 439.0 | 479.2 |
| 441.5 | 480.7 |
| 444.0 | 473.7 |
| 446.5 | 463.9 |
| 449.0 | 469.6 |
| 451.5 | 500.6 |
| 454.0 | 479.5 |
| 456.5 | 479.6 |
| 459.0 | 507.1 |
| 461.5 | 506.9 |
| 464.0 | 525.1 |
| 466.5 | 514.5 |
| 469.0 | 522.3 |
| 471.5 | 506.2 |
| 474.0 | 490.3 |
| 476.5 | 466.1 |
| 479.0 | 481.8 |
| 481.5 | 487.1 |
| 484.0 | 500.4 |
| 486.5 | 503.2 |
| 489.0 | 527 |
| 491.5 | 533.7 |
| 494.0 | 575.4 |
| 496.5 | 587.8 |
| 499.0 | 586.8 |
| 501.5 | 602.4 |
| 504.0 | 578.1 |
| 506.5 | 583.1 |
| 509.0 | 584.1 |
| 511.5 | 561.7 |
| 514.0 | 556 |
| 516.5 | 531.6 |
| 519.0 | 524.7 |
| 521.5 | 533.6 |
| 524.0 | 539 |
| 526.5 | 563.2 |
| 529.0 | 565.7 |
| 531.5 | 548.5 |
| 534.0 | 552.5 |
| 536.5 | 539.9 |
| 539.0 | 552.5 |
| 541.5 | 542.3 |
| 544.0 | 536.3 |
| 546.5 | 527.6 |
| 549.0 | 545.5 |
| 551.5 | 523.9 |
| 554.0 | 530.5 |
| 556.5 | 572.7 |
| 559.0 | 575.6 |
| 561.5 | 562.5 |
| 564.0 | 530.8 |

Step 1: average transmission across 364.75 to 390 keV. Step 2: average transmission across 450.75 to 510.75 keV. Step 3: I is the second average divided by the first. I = 1.31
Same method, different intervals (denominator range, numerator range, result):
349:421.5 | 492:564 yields 1.28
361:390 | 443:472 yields 1.24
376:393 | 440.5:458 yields 1.17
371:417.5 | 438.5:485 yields 1.09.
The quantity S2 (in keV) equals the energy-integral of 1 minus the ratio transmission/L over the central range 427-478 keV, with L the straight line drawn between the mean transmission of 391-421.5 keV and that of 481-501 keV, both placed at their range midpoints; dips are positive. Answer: 3.2 keV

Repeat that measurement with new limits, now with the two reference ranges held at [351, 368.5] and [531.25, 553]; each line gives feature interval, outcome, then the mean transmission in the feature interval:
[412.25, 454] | -3.4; 483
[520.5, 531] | -0.5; 551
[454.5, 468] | -1.0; 505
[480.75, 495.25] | -0.8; 522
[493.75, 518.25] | -3.1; 574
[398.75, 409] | -1.8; 495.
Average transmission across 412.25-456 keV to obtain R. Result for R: 483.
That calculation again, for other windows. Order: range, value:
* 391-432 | 484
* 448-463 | 491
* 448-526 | 528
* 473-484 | 483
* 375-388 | 411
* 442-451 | 473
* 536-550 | 541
